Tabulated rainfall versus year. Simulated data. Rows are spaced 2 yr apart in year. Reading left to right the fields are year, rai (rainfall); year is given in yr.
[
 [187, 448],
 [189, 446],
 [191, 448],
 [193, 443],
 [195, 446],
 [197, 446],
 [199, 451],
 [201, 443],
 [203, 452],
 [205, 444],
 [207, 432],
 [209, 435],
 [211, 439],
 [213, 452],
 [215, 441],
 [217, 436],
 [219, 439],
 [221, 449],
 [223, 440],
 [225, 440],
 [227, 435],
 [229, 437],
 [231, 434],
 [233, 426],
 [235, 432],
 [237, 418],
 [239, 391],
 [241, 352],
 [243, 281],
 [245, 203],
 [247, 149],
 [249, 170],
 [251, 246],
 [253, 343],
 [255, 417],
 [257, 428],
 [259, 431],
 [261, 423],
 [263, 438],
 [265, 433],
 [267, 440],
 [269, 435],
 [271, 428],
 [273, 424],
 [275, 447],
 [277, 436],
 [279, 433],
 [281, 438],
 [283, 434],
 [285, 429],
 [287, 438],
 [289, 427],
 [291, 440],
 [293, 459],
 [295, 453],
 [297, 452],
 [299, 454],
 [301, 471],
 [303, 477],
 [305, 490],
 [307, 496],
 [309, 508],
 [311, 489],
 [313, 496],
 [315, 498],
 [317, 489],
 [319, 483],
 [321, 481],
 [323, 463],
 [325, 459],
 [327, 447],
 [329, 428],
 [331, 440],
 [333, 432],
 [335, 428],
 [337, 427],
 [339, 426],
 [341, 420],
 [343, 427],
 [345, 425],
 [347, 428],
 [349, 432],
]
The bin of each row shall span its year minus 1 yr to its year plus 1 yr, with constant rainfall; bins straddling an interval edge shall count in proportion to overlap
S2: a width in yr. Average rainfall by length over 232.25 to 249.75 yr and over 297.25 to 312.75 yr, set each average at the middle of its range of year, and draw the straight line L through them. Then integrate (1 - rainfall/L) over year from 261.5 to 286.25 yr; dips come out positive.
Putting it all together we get -2.1 yr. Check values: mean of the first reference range 314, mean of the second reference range 483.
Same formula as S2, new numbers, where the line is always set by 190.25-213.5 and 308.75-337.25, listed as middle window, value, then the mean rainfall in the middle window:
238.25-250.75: 5.45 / 254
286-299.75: 0.40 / 446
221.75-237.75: 0.55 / 433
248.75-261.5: 2.65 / 359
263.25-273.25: 0.49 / 433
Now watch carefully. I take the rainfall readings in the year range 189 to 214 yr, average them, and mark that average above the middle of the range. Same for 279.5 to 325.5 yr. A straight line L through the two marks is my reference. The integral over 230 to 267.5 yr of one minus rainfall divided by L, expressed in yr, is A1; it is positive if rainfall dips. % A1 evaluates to 7.8 yr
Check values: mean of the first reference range 444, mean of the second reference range 466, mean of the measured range 360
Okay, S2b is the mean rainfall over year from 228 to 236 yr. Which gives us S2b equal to 432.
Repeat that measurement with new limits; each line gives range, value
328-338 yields 431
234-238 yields 425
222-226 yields 440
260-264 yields 430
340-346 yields 424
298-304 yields 467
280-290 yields 433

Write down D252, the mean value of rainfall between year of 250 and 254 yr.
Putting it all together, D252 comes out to 294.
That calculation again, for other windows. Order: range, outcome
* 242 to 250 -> 201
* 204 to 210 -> 437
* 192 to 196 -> 444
